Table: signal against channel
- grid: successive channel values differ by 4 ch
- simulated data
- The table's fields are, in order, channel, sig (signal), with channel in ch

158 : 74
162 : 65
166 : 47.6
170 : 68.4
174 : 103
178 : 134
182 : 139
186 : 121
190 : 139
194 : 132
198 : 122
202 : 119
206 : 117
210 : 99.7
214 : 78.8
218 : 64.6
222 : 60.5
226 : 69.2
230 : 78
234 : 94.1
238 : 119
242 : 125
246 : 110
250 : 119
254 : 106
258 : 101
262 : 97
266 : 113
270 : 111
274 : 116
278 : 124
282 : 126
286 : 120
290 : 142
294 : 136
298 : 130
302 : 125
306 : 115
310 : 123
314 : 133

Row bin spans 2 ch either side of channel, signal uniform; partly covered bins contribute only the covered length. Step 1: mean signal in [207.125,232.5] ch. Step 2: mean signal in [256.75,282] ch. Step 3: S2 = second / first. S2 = 1.45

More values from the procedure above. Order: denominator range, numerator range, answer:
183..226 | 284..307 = 1.23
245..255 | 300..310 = 1.07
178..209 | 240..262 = 0.88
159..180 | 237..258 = 1.37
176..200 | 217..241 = 0.64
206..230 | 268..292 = 1.57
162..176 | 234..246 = 1.61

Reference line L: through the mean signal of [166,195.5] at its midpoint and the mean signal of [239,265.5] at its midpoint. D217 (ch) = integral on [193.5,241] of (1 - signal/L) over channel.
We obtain 7.06 ch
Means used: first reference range 114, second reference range 110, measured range 95.6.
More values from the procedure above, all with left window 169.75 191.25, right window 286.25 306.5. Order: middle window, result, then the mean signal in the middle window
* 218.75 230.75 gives 5.4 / 67.8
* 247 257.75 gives 1.4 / 110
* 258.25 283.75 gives 2.9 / 113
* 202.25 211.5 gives 0.9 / 111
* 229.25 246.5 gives 2.5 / 107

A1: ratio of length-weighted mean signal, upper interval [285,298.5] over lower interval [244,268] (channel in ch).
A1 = 1.24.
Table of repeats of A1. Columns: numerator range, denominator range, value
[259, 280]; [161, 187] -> 1.15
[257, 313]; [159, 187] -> 1.27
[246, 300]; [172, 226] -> 1.09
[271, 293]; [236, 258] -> 1.10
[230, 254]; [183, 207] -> 0.87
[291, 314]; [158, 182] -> 1.45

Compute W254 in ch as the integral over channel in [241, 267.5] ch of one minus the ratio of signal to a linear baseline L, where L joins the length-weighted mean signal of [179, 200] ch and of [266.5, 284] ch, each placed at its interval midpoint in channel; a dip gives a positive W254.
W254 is 2.7 ch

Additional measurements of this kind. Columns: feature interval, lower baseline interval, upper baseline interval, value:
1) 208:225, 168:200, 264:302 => 6.4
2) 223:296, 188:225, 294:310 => 3.0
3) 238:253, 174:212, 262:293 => 0.5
